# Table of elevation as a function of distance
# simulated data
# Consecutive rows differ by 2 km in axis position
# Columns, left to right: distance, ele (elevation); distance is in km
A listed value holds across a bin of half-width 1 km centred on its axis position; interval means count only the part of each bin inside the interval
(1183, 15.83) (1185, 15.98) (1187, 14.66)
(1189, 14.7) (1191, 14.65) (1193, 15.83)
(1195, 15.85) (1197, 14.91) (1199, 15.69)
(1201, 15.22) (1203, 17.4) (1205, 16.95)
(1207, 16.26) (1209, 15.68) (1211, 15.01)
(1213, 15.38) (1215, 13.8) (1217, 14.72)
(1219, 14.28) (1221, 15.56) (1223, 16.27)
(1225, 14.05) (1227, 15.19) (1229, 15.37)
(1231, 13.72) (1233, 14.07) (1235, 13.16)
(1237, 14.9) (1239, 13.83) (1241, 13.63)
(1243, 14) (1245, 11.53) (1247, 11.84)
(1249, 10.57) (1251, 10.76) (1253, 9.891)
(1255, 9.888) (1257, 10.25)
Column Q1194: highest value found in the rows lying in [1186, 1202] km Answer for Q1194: 15.85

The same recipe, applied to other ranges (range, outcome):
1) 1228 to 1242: 15.37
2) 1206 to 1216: 16.26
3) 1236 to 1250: 14.9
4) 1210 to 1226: 16.27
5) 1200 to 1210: 17.4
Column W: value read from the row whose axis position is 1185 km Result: 15.98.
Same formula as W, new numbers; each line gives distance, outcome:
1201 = 15.22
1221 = 15.56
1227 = 15.19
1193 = 15.83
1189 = 14.7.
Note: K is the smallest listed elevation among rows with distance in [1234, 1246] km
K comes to 11.53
